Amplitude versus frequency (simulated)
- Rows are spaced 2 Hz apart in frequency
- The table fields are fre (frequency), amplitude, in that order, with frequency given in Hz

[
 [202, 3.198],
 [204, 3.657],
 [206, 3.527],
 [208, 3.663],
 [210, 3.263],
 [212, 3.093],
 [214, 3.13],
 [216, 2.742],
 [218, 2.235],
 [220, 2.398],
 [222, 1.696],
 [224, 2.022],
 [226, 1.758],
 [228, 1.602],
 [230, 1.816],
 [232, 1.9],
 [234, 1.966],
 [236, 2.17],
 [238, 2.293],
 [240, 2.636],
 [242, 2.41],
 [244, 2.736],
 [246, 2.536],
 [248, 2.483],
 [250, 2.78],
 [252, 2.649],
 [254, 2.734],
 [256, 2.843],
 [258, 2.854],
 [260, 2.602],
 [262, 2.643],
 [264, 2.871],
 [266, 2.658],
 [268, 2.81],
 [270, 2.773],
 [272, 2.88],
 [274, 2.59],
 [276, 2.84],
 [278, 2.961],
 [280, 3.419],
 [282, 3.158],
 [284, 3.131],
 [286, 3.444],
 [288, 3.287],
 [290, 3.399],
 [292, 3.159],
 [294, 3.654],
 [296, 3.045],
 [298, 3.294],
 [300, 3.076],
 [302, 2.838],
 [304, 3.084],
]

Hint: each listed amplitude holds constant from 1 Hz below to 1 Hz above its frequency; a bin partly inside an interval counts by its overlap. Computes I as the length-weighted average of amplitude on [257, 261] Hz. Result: 2.73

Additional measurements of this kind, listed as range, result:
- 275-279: 2.9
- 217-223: 2.11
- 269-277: 2.77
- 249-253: 2.71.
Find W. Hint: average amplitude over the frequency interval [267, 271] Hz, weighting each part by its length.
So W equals 2.79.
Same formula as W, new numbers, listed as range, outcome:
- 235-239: 2.23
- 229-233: 1.86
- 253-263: 2.74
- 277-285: 3.17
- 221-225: 1.86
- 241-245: 2.57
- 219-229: 1.9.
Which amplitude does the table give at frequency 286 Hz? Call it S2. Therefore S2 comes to 3.444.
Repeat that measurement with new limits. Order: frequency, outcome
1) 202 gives 3.198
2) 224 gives 2.022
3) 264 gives 2.871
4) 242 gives 2.41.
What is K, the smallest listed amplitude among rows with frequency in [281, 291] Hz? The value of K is 3.131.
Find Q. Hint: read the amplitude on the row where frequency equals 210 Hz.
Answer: 3.263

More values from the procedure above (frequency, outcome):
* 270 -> 2.773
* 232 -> 1.9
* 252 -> 2.649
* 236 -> 2.17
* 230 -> 1.816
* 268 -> 2.81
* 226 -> 1.758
